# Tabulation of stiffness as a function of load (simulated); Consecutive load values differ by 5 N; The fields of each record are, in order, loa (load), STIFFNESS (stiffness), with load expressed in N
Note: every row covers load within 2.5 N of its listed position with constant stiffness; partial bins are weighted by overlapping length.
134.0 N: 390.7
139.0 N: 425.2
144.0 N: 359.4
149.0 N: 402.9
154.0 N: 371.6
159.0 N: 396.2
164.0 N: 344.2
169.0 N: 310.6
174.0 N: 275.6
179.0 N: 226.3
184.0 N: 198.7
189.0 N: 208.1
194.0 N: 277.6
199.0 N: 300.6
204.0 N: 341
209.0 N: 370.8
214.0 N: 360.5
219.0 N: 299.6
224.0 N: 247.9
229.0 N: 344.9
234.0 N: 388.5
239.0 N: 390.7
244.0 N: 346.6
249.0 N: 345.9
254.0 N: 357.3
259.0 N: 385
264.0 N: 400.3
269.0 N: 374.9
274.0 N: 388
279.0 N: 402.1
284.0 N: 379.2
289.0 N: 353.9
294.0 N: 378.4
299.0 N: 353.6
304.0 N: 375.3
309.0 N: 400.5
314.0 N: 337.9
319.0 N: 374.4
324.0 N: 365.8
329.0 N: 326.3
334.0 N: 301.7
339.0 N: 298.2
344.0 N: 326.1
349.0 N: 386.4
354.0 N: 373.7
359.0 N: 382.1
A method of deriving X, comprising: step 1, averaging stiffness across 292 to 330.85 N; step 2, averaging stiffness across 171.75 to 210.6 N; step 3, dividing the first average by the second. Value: 1.34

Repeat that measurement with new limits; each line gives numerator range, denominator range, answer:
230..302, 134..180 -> 1.06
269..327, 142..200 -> 1.22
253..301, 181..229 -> 1.30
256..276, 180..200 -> 1.60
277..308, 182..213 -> 1.30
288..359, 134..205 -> 1.11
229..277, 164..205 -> 1.39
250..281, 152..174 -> 1.10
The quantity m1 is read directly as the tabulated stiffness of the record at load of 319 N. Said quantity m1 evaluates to 374.4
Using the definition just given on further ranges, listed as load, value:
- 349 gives 386.4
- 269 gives 374.9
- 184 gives 198.7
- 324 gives 365.8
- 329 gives 326.3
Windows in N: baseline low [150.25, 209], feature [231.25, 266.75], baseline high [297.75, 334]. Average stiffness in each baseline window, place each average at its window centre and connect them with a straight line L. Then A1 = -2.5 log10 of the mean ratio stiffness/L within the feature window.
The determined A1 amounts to -0.13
